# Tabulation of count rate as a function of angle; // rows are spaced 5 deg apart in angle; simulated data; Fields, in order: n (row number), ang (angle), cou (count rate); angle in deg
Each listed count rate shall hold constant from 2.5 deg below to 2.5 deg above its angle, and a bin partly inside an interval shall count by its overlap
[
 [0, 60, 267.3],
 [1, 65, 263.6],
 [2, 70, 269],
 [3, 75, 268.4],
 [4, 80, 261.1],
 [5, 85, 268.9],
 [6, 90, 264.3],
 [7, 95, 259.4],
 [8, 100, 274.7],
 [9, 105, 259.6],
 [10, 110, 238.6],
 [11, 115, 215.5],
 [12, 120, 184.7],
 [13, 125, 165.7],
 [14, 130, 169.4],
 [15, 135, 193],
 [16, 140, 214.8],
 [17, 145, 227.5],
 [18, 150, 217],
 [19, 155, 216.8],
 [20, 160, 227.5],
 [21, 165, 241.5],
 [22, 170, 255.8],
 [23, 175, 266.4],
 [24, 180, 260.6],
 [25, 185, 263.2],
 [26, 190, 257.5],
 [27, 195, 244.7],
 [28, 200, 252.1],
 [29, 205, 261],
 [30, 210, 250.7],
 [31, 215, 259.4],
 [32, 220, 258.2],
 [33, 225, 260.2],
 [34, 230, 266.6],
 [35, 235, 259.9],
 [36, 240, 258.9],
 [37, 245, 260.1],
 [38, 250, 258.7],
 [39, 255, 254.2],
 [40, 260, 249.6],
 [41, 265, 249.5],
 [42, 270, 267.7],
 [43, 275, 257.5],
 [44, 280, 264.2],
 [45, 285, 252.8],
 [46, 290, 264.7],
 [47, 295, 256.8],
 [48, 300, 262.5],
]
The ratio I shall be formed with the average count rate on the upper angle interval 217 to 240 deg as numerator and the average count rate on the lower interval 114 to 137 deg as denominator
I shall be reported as 1.42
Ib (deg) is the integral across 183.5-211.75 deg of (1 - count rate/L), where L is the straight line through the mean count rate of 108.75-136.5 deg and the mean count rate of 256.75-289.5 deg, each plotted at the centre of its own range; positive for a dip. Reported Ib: -3.8 deg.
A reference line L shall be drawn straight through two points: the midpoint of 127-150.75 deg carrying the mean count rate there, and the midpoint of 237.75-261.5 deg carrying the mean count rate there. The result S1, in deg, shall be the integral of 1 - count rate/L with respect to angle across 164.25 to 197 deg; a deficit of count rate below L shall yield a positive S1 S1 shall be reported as -5.0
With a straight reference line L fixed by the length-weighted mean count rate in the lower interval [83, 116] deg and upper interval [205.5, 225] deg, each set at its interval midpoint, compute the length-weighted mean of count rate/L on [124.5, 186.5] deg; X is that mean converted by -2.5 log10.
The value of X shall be 0.14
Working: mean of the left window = 256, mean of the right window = 257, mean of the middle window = 226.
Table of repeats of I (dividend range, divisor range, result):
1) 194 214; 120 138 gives 1.42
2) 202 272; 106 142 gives 1.29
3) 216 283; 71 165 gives 1.12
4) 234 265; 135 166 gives 1.16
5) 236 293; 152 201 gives 1.04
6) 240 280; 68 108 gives 0.97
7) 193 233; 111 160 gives 1.26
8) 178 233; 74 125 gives 1.05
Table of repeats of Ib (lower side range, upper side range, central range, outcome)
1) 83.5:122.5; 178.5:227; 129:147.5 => 3.4 deg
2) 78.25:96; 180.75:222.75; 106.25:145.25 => 8.9 deg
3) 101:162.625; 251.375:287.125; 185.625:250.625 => -4.8 deg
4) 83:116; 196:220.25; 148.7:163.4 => 1.9 deg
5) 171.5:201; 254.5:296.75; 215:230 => -0.2 deg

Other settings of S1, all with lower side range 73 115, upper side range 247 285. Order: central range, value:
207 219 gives 0.1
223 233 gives -0.2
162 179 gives 0.3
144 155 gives 1.6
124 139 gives 4.5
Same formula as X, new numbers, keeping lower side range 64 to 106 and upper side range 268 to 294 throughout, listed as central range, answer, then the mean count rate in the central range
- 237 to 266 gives 0.03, 256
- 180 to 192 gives 0.01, 261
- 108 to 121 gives 0.23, 215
